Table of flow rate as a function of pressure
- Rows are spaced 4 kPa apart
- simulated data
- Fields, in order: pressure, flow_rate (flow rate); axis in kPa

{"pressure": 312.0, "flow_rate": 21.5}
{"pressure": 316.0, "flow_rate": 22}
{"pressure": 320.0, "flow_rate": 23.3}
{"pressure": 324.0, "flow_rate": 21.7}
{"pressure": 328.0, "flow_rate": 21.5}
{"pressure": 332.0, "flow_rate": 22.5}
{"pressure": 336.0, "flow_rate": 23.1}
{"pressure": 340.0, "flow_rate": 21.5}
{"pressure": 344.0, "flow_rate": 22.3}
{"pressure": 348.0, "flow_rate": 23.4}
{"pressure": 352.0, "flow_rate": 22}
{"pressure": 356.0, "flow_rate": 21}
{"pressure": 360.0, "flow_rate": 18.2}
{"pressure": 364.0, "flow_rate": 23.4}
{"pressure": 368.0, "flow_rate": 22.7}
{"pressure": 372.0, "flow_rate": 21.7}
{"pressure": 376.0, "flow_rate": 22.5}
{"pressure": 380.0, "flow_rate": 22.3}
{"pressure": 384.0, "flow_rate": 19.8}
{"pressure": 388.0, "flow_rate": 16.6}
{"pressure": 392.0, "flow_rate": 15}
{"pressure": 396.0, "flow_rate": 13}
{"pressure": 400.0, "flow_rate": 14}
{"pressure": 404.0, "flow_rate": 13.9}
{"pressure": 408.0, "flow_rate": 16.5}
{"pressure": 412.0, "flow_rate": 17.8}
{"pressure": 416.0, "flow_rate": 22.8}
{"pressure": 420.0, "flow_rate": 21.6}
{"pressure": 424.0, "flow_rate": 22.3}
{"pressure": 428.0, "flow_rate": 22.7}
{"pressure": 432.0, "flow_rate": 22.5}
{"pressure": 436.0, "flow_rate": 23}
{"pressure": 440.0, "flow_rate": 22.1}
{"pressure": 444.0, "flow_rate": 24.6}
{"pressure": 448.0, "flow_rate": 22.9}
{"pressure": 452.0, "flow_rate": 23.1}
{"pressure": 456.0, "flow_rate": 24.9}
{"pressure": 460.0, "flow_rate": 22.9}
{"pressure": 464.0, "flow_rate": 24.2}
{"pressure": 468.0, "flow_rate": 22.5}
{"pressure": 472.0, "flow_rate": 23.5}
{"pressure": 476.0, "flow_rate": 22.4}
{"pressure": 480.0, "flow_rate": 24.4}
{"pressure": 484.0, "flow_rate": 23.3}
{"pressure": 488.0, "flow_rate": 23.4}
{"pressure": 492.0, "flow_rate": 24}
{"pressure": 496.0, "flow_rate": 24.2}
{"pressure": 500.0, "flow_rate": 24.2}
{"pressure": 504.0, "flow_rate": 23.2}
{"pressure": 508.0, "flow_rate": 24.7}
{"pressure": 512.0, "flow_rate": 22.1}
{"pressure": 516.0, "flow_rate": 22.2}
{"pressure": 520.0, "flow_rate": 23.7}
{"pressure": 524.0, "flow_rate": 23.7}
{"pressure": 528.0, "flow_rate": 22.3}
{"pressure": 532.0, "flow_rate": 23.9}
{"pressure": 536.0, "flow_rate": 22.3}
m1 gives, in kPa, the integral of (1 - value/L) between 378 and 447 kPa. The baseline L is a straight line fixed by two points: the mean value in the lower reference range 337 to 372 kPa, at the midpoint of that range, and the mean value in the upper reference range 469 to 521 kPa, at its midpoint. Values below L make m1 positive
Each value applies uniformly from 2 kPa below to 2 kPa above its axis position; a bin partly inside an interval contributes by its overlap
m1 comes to 9.3 kPa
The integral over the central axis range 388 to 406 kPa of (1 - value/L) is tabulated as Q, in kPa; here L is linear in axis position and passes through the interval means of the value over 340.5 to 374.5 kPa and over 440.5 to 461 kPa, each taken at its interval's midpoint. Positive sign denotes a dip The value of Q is 6.6 kPa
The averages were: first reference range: 21.8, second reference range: 23.6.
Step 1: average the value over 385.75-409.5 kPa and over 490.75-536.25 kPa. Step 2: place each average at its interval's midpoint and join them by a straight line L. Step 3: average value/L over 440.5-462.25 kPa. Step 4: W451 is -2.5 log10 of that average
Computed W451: -0.246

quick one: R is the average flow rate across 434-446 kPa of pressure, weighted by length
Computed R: 23.2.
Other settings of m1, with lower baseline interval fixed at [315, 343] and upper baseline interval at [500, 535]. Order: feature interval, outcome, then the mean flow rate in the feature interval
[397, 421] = 5.6 kPa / 17.4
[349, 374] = 0.9 kPa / 21.6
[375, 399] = 5.0 kPa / 17.8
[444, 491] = -1.0 kPa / 23.5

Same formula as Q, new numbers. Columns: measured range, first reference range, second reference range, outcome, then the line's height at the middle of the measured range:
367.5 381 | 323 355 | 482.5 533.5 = 0.14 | 22.5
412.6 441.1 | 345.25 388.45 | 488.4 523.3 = 0.16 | 22.3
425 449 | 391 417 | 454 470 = -3.15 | 20.3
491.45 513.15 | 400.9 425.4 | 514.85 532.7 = -1.43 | 22.3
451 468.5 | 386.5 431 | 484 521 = -2.22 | 21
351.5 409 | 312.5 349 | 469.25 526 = 9.75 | 22.7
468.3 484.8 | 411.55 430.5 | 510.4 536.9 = -0.68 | 22.4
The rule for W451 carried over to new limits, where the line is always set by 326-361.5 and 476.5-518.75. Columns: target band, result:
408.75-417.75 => 0.15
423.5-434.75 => 0.01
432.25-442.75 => 0.01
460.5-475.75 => 0.00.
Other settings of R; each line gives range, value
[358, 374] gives 21.5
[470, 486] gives 23.4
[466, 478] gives 22.8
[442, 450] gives 23.8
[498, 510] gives 24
